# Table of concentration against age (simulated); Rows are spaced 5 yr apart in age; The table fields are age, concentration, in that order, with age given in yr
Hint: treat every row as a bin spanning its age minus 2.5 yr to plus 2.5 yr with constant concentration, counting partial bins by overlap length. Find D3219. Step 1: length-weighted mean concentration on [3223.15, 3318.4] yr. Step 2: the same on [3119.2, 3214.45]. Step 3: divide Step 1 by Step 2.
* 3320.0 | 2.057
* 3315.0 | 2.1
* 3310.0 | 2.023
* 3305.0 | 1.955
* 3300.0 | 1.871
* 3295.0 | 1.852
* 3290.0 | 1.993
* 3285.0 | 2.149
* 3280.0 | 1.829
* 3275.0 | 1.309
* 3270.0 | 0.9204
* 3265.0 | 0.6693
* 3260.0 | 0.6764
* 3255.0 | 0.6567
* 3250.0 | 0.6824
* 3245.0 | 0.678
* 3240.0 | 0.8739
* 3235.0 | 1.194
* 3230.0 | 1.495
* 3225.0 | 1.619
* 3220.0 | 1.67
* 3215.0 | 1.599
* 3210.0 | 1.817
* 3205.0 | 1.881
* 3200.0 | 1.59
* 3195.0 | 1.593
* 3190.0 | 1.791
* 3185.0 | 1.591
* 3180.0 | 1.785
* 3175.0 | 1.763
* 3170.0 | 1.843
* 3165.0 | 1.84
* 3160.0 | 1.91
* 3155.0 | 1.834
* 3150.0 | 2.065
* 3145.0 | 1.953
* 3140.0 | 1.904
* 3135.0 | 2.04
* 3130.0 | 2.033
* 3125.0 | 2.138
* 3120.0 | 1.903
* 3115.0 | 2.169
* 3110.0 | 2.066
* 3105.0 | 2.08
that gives 0.76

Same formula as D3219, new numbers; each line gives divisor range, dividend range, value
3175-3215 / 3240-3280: 0.51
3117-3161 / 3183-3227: 0.85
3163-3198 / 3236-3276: 0.46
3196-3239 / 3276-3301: 1.20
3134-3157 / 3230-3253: 0.47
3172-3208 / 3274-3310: 1.10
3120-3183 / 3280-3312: 1.02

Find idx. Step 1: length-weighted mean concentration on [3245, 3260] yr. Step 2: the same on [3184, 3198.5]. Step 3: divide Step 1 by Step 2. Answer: 0.4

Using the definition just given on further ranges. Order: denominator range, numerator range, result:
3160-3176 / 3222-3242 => 0.72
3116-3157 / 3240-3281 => 0.45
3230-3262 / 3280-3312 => 2.31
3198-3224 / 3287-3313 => 1.14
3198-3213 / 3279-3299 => 1.11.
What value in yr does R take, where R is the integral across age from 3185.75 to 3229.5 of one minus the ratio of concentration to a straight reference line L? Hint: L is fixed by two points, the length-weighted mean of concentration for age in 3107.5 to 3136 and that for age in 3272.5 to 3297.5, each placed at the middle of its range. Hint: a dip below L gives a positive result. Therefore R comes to 5.8 yr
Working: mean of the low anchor 2.06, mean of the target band 1.68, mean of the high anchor 1.83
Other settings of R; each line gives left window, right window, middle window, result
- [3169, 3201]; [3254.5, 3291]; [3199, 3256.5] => 7.7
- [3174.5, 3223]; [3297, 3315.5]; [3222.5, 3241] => 4.7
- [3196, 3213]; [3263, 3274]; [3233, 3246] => 3.5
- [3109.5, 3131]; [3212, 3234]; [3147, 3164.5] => -0.3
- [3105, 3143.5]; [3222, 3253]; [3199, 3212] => -4.0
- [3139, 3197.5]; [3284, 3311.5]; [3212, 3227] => 1.9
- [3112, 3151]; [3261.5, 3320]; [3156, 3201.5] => 4.2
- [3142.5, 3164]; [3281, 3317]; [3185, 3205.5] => 2.8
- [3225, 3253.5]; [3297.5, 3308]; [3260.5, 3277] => 6.1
